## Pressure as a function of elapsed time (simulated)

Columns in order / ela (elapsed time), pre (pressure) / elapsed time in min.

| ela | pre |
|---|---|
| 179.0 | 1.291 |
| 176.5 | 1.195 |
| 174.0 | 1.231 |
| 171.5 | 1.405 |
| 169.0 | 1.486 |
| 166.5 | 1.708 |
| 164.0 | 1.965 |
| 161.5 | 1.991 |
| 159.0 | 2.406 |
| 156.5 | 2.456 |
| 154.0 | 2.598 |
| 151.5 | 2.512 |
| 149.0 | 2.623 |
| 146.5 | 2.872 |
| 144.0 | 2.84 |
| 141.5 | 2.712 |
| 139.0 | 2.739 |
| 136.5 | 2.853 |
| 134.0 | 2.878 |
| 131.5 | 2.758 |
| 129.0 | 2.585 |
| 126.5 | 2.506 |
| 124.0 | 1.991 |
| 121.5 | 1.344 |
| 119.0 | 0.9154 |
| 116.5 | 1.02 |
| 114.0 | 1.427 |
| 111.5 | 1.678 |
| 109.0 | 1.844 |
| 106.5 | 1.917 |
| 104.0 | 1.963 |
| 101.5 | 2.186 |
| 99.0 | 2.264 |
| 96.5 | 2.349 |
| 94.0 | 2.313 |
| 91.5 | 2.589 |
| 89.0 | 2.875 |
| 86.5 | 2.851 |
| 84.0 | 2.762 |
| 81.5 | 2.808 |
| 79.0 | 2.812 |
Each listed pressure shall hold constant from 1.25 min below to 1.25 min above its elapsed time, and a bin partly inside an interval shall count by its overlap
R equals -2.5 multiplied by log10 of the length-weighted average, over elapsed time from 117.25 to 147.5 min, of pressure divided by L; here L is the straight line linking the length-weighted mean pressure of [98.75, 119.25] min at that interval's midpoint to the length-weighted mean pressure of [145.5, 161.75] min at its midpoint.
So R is -0.11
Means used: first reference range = 1.7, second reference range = 2.52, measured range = 2.39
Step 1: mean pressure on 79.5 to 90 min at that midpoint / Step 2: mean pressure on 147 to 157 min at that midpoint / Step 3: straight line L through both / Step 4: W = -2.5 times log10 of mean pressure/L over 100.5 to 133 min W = 0.404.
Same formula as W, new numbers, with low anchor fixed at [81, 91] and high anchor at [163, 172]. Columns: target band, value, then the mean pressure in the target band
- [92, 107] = 0.19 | 2.2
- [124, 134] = -0.17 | 2.57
